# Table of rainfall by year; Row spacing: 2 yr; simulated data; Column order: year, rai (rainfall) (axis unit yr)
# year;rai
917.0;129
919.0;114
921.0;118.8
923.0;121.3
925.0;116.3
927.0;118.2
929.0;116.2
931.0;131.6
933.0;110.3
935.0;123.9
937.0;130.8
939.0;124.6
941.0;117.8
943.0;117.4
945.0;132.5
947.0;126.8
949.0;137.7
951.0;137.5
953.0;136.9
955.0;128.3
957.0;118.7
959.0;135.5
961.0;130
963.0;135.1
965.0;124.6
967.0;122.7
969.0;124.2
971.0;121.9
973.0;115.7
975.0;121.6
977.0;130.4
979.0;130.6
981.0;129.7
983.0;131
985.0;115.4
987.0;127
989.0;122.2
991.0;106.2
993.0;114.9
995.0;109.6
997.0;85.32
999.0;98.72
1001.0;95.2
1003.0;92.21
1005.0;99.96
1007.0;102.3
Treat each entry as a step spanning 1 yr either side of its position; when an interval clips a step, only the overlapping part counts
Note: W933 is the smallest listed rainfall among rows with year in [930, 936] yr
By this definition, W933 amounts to 110.3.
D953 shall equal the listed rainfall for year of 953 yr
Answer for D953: 136.9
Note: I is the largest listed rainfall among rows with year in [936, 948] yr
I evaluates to 132.5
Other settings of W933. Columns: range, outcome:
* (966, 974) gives 115.7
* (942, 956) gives 117.4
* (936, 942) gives 117.8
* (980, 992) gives 106.2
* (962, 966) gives 124.6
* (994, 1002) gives 85.32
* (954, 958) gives 118.7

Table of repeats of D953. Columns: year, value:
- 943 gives 117.4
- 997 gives 85.32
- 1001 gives 95.2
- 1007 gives 102.3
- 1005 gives 99.96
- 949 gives 137.7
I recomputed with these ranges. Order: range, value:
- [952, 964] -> 136.9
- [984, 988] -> 127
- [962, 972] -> 135.1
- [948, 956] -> 137.7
